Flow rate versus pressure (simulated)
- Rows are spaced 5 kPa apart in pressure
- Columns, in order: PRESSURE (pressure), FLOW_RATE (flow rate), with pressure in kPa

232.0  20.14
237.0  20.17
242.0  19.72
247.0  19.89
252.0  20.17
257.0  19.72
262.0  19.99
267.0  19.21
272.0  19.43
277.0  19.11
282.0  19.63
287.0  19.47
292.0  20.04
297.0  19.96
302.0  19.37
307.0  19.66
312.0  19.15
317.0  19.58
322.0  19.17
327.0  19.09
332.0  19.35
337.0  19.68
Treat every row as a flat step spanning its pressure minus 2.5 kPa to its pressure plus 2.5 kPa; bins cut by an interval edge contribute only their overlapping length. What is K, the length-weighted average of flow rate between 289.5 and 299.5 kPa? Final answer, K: 20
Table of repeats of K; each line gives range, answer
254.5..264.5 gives 19.9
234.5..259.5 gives 19.9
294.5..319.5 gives 19.5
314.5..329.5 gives 19.3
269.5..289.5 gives 19.4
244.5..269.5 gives 19.8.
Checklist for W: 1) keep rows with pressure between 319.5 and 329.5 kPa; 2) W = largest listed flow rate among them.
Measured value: 19.17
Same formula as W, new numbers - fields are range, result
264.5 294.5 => 20.04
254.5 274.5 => 19.99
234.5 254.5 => 20.17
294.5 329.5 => 19.96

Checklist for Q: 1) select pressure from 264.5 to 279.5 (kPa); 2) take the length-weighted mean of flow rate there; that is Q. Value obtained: 19.2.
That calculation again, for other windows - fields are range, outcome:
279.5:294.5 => 19.7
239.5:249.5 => 19.8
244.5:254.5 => 20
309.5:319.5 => 19.4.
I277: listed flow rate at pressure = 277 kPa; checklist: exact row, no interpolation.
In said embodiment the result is 19.11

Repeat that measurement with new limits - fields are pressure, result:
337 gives 19.68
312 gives 19.15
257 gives 19.72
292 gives 20.04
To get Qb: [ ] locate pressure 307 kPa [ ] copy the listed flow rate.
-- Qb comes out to 19.66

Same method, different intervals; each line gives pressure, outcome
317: 19.58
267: 19.21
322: 19.17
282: 19.63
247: 19.89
